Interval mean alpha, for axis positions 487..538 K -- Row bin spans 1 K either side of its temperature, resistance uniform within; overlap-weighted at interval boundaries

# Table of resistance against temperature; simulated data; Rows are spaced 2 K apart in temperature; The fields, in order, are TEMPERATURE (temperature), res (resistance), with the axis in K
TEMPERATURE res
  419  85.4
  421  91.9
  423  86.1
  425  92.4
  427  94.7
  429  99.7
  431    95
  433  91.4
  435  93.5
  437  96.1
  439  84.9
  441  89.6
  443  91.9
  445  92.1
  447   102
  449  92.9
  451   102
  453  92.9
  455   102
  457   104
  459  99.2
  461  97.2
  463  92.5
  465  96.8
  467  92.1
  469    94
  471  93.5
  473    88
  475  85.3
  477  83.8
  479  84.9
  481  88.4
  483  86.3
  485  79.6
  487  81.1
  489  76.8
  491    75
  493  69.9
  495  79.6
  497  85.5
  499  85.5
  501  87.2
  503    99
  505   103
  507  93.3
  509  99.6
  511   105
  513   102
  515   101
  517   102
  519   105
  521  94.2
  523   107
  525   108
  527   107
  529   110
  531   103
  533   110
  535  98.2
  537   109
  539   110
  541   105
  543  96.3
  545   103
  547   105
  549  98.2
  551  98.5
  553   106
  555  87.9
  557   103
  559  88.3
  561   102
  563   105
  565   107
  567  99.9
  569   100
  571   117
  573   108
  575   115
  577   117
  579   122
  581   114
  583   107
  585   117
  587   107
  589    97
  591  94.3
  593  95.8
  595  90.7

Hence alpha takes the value 96.3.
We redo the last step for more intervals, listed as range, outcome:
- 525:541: 107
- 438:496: 89.6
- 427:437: 95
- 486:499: 78.6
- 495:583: 103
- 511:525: 103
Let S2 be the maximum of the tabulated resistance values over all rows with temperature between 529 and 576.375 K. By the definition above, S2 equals 117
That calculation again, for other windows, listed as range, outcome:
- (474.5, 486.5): 88.4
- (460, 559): 110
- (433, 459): 104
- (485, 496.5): 81.1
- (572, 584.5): 122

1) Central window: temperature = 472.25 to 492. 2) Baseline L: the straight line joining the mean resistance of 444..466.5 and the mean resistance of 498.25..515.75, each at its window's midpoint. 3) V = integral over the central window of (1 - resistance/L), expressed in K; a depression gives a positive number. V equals 3.0 K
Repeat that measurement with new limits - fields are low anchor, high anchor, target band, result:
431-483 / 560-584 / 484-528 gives 3.2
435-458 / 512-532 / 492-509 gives 2.2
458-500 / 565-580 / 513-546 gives -1.5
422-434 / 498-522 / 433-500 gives 4.0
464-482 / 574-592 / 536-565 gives 0.7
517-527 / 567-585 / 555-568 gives 1.2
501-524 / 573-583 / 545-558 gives 1.1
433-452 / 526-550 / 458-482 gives 1.4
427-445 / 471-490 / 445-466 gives -2.1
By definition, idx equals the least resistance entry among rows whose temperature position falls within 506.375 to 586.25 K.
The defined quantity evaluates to 87.9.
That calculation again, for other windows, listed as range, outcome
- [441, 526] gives 69.9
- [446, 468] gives 92.1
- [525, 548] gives 96.3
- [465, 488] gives 79.6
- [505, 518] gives 93.3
